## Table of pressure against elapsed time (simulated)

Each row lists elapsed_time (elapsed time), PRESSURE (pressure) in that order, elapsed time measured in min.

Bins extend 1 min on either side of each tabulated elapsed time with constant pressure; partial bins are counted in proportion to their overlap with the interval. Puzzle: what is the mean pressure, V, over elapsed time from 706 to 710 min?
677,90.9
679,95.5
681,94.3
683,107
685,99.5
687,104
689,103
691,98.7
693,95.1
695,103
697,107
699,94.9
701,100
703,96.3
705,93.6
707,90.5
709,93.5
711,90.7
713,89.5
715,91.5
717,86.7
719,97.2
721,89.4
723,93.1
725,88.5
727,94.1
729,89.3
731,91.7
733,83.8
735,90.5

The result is 92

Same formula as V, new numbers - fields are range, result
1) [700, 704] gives 98.2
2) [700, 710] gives 94.8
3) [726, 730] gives 91.7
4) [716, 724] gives 91.6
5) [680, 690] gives 102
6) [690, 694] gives 96.9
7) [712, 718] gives 89.2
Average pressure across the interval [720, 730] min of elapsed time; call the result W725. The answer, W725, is 90.9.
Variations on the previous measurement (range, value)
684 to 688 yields 102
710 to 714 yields 90.1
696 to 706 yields 98.4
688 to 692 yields 101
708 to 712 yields 92.1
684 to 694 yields 100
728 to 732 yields 90.5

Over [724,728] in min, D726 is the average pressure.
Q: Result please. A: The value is 91.3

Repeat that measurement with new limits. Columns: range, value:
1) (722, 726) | 90.8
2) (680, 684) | 101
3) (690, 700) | 99.7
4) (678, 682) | 94.9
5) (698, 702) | 97.5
